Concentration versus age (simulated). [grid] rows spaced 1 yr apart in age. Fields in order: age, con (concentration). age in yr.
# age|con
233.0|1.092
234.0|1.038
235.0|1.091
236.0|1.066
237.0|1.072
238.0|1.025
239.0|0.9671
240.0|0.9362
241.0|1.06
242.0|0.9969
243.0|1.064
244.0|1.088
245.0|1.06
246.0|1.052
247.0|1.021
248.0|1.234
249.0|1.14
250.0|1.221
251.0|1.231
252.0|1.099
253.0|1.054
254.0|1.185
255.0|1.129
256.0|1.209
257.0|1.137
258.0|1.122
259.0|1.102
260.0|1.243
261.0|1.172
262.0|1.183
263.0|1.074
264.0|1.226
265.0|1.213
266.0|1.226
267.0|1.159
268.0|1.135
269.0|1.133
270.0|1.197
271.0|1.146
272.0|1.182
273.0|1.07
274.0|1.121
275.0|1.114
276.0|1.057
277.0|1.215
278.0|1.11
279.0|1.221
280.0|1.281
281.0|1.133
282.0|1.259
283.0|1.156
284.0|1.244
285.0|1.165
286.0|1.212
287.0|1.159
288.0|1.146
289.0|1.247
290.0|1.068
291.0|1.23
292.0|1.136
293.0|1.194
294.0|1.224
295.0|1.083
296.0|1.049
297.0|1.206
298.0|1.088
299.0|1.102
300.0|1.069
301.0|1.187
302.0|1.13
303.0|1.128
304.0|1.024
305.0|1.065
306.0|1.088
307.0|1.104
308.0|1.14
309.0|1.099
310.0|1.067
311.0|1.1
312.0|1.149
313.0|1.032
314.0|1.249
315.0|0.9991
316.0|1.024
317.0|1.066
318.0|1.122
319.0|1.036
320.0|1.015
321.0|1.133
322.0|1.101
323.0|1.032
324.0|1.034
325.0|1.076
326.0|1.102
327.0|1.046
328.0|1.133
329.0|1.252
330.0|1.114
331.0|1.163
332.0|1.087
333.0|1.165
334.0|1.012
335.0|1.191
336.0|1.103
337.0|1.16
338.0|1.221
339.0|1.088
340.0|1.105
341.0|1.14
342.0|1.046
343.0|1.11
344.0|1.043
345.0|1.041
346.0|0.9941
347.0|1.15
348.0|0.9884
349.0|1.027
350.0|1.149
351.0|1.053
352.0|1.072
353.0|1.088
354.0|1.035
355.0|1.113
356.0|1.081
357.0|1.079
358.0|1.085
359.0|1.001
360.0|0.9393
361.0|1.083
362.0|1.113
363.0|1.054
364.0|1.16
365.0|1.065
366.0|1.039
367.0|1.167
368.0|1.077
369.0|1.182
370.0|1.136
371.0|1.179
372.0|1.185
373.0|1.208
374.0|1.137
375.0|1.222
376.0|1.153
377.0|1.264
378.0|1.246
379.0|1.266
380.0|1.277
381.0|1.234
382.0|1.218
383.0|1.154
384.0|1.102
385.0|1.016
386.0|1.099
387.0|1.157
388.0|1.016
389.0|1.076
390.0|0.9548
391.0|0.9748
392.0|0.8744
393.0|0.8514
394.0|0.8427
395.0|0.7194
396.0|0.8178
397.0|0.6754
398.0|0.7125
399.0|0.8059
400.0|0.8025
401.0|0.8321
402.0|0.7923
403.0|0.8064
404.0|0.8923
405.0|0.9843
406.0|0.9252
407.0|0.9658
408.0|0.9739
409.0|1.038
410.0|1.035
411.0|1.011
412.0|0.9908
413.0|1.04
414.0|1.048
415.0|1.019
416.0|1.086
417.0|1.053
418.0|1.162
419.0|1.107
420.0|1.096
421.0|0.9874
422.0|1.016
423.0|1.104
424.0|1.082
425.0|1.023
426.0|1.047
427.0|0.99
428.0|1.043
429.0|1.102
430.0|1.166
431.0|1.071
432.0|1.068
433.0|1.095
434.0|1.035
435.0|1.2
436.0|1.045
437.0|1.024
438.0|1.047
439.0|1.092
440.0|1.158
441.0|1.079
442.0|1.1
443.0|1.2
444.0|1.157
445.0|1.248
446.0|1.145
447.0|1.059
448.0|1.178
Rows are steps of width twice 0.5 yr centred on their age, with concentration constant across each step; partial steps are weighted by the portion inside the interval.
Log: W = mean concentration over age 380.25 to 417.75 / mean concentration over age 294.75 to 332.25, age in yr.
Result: 0.88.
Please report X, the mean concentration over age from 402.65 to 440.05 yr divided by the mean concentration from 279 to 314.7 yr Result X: 0.91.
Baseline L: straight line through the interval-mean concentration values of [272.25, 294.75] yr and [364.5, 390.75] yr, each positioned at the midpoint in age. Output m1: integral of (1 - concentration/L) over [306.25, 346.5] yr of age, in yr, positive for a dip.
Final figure 2.14 yr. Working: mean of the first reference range 1.17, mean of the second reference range 1.15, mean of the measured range 1.1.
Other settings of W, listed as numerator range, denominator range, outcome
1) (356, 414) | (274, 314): 0.90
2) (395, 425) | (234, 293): 0.84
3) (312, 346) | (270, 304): 0.95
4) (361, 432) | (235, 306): 0.92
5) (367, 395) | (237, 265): 1.00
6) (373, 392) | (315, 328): 1.07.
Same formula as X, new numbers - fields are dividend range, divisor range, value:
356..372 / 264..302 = 0.94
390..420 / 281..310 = 0.81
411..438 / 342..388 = 0.95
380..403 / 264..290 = 0.81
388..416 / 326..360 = 0.83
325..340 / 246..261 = 0.98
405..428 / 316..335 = 0.95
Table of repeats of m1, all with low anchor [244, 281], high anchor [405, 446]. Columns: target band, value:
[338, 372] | 0.6 yr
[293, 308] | 0.2 yr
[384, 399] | 2.3 yr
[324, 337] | 0.0 yr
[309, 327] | 0.7 yr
